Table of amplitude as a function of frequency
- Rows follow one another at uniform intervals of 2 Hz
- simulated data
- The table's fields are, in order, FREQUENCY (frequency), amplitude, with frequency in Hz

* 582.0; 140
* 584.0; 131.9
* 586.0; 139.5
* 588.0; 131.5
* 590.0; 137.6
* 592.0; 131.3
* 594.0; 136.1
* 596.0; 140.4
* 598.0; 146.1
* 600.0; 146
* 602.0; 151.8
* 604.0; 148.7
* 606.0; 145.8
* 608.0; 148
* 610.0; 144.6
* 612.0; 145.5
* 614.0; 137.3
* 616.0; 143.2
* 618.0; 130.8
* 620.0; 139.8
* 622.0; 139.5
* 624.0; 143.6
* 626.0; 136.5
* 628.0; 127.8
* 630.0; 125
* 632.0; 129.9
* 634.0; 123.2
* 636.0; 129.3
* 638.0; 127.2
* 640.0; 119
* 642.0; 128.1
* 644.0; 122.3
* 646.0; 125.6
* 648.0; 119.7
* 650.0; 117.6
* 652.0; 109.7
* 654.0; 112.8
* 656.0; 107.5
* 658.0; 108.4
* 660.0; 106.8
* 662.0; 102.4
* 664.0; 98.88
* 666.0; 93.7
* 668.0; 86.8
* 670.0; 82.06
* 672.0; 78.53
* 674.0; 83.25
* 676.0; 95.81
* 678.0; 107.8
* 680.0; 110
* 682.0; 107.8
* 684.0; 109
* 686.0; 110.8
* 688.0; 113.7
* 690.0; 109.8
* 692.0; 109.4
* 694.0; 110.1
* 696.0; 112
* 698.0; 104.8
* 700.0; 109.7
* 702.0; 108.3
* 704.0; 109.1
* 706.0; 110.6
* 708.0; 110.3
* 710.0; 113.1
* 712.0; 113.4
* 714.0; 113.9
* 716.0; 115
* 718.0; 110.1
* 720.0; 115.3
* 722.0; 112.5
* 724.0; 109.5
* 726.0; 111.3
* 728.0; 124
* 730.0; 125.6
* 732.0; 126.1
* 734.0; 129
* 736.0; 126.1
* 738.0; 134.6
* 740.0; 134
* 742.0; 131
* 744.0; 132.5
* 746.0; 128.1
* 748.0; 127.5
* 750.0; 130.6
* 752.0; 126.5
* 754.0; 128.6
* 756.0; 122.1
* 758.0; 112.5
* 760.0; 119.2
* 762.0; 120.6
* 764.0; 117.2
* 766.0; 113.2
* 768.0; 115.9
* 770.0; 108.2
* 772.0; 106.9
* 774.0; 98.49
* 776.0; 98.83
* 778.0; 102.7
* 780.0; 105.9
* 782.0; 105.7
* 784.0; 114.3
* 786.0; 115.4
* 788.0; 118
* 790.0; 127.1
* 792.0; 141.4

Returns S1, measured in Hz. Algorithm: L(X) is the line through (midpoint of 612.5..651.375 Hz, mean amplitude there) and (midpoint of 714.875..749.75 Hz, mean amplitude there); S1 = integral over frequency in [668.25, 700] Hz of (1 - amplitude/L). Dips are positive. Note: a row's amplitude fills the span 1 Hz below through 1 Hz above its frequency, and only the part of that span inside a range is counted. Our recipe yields 5.9 Hz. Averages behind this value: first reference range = 130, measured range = 103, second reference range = 123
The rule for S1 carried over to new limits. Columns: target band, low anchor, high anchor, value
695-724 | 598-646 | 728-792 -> 3.36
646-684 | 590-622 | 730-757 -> 9.47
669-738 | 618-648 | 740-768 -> 8.67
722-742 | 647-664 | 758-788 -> -2.52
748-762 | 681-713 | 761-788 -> -1.72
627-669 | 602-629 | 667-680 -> -0.87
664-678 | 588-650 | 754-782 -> 4.18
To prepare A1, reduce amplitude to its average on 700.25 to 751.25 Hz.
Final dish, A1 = 120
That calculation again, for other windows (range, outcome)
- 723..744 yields 125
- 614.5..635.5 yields 134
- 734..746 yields 131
